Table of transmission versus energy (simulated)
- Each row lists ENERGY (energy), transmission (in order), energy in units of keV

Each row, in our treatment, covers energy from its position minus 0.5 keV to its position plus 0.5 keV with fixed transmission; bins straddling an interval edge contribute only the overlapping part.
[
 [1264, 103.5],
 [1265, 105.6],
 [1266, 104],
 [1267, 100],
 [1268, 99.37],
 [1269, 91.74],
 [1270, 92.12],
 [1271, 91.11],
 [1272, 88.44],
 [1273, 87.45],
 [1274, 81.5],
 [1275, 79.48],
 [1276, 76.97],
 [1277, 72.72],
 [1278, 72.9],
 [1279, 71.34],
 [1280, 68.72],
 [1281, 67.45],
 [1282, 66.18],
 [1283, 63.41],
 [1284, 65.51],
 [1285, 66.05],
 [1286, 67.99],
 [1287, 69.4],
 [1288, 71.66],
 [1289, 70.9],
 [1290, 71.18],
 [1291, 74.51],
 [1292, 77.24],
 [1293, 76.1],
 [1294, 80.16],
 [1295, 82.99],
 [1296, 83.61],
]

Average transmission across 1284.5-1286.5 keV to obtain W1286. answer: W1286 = 67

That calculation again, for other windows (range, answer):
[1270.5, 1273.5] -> 89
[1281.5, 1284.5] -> 65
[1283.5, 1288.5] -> 68.1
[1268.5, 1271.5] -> 91.7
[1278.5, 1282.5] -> 68.4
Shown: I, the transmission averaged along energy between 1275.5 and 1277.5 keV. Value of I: 74.8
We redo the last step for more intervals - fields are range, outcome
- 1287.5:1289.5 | 71.3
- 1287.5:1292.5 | 73.1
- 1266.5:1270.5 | 95.8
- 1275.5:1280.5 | 72.5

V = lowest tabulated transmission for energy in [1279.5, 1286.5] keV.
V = 63.41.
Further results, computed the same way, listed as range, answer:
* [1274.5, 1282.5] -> 66.18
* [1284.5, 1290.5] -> 66.05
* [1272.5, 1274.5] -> 81.5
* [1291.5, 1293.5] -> 76.1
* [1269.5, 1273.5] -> 87.45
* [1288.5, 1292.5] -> 70.9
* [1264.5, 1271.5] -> 91.11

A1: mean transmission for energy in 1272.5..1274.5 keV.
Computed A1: 84.5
